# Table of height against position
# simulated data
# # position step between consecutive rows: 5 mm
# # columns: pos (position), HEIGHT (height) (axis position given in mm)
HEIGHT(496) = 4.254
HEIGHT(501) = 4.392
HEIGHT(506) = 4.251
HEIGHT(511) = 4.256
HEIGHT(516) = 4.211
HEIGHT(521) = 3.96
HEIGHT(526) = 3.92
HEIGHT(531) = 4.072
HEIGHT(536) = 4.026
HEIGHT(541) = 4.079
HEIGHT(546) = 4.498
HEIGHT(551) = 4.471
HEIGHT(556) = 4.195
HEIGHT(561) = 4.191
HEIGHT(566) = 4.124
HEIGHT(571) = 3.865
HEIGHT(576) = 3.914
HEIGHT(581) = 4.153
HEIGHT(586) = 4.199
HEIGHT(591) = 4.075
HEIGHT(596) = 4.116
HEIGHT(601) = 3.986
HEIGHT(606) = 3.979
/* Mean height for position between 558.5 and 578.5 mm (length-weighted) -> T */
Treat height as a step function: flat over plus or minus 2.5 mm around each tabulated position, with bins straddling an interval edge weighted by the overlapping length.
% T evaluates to 4.02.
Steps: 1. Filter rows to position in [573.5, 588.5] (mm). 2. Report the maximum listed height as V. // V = 4.199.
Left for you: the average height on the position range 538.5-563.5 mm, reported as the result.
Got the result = 4.29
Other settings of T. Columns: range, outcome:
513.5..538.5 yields 4.04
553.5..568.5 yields 4.17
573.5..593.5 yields 4.09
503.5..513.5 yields 4.25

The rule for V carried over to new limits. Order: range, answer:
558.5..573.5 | 4.191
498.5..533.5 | 4.392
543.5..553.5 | 4.498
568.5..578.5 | 3.914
